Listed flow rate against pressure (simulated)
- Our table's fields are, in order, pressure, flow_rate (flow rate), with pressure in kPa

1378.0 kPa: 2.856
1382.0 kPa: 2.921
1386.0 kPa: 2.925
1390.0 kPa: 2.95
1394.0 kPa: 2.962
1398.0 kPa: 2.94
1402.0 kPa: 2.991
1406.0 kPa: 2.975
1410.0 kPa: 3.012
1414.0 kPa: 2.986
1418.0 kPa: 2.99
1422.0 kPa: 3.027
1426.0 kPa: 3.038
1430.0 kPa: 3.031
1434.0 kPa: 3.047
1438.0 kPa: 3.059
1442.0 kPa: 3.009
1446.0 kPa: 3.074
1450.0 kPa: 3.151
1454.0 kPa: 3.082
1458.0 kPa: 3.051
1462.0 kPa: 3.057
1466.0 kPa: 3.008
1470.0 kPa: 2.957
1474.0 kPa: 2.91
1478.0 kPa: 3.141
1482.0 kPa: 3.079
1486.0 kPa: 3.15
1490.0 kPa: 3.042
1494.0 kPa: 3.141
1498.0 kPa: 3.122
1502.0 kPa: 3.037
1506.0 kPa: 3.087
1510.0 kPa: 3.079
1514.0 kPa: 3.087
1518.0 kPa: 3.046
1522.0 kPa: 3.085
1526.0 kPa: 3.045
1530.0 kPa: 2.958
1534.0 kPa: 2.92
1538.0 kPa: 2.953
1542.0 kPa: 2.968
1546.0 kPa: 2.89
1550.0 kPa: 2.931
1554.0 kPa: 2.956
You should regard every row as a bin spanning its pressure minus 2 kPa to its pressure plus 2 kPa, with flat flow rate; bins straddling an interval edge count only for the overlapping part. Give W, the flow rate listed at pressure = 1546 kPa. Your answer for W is 2.89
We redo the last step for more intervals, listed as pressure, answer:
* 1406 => 2.975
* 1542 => 2.968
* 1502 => 3.037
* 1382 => 2.921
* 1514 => 3.087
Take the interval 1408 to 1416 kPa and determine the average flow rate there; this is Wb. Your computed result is 3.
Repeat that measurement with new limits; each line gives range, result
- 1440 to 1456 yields 3.08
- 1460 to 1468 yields 3.03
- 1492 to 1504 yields 3.1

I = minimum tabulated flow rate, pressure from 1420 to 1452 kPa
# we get 3.009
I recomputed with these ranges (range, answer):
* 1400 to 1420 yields 2.975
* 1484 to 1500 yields 3.042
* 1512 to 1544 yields 2.92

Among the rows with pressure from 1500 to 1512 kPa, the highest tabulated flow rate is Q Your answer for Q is 3.087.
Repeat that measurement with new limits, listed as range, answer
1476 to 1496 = 3.15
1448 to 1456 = 3.151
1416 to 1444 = 3.059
